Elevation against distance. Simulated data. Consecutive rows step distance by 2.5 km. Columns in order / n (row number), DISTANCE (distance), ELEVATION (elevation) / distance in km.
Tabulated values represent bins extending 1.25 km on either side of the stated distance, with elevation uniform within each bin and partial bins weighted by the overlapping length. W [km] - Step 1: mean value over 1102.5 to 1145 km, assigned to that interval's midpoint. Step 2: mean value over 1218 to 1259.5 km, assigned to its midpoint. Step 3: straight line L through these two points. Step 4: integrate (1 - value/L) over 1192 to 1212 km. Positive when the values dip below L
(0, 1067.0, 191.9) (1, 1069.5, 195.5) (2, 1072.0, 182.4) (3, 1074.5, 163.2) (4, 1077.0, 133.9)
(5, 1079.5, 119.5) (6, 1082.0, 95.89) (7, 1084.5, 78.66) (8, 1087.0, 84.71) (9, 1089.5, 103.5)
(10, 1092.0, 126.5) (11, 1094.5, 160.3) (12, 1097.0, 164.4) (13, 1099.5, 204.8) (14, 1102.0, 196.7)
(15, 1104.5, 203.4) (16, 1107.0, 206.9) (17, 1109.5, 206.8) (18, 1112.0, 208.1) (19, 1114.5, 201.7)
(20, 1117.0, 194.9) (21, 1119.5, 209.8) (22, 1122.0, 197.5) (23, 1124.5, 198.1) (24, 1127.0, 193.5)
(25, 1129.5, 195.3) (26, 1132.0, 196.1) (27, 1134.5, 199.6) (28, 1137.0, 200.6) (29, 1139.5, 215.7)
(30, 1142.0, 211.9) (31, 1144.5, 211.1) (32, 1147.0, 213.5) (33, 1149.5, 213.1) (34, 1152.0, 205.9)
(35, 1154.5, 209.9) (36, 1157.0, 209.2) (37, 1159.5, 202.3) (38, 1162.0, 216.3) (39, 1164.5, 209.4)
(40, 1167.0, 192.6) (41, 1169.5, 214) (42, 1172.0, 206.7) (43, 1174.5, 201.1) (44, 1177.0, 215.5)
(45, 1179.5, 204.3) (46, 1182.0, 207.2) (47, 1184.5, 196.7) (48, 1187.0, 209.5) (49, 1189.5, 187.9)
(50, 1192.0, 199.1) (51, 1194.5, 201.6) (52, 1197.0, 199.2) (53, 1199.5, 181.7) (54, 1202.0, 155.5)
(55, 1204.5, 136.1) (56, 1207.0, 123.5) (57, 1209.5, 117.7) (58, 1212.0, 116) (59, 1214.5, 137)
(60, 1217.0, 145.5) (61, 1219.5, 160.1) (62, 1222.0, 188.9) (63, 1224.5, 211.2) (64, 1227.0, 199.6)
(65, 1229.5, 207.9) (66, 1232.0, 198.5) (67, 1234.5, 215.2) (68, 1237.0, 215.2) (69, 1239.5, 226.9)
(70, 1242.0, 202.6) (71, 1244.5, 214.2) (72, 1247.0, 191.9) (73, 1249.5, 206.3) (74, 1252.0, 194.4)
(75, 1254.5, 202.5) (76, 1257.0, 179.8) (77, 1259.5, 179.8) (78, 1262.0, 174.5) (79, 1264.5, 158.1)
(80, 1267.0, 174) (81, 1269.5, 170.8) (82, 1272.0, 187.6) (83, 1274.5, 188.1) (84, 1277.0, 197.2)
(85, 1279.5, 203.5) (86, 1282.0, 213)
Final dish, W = 4.16 km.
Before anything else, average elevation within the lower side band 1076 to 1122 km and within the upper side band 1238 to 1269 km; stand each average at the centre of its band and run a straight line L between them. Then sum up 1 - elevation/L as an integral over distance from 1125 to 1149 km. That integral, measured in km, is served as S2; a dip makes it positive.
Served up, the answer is -4.9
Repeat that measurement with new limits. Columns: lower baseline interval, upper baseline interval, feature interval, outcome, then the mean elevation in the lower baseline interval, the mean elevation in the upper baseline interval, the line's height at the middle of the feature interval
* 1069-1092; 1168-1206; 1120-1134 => -3.71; 126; 194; 156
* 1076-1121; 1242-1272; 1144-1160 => -3.72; 161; 187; 170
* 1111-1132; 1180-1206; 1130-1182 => -3.67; 200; 187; 194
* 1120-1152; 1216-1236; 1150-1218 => 4.17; 204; 192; 197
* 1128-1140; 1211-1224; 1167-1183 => -2.66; 200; 154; 177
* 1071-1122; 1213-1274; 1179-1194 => -1.82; 163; 189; 179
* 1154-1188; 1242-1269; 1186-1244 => 4.83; 207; 188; 197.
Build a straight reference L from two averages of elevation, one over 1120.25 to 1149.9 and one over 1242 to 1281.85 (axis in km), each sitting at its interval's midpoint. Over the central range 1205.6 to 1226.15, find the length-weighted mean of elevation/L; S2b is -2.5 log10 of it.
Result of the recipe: 0.28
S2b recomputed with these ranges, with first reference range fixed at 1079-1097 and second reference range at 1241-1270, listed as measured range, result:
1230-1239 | -0.18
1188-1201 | -0.20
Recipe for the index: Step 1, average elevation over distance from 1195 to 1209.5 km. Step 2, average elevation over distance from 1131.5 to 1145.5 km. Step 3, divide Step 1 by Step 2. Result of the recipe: 0.77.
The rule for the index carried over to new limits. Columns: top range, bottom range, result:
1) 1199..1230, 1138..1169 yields 0.76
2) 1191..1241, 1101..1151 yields 0.87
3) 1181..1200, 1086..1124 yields 1.11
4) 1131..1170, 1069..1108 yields 1.38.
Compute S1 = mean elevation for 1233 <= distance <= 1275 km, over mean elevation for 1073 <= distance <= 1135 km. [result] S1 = 1.1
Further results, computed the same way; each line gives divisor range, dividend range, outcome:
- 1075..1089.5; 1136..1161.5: 1.98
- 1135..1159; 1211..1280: 0.89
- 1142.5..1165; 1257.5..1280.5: 0.86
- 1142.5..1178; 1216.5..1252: 0.96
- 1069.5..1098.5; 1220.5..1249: 1.56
